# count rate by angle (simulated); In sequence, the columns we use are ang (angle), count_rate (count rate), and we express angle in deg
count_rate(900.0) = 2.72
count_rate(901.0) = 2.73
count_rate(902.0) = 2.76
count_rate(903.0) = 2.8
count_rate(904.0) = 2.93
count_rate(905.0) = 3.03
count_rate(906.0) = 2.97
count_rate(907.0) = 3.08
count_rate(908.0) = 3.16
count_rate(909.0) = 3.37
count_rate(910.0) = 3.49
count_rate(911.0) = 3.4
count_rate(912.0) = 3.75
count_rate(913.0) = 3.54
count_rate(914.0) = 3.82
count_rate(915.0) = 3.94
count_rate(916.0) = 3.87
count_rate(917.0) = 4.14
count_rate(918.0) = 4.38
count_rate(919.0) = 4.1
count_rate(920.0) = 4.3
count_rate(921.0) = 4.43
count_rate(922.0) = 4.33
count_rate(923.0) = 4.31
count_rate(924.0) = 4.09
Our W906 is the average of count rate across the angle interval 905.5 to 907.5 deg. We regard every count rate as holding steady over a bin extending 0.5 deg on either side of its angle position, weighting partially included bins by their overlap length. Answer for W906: 3.03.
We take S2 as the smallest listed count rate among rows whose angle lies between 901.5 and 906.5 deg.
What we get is 2.76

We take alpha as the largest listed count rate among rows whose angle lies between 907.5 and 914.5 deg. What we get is 3.82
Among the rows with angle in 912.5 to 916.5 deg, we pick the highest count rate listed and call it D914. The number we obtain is 3.94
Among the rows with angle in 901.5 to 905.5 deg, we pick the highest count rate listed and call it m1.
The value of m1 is 3.03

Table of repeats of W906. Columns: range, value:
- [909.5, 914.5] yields 3.6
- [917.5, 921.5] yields 4.3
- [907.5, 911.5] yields 3.36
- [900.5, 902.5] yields 2.75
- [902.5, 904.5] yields 2.87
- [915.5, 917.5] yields 4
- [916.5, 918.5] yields 4.26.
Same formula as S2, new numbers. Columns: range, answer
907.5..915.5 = 3.16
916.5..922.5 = 4.1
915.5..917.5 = 3.87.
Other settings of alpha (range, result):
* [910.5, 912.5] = 3.75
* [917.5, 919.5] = 4.38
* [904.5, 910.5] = 3.49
